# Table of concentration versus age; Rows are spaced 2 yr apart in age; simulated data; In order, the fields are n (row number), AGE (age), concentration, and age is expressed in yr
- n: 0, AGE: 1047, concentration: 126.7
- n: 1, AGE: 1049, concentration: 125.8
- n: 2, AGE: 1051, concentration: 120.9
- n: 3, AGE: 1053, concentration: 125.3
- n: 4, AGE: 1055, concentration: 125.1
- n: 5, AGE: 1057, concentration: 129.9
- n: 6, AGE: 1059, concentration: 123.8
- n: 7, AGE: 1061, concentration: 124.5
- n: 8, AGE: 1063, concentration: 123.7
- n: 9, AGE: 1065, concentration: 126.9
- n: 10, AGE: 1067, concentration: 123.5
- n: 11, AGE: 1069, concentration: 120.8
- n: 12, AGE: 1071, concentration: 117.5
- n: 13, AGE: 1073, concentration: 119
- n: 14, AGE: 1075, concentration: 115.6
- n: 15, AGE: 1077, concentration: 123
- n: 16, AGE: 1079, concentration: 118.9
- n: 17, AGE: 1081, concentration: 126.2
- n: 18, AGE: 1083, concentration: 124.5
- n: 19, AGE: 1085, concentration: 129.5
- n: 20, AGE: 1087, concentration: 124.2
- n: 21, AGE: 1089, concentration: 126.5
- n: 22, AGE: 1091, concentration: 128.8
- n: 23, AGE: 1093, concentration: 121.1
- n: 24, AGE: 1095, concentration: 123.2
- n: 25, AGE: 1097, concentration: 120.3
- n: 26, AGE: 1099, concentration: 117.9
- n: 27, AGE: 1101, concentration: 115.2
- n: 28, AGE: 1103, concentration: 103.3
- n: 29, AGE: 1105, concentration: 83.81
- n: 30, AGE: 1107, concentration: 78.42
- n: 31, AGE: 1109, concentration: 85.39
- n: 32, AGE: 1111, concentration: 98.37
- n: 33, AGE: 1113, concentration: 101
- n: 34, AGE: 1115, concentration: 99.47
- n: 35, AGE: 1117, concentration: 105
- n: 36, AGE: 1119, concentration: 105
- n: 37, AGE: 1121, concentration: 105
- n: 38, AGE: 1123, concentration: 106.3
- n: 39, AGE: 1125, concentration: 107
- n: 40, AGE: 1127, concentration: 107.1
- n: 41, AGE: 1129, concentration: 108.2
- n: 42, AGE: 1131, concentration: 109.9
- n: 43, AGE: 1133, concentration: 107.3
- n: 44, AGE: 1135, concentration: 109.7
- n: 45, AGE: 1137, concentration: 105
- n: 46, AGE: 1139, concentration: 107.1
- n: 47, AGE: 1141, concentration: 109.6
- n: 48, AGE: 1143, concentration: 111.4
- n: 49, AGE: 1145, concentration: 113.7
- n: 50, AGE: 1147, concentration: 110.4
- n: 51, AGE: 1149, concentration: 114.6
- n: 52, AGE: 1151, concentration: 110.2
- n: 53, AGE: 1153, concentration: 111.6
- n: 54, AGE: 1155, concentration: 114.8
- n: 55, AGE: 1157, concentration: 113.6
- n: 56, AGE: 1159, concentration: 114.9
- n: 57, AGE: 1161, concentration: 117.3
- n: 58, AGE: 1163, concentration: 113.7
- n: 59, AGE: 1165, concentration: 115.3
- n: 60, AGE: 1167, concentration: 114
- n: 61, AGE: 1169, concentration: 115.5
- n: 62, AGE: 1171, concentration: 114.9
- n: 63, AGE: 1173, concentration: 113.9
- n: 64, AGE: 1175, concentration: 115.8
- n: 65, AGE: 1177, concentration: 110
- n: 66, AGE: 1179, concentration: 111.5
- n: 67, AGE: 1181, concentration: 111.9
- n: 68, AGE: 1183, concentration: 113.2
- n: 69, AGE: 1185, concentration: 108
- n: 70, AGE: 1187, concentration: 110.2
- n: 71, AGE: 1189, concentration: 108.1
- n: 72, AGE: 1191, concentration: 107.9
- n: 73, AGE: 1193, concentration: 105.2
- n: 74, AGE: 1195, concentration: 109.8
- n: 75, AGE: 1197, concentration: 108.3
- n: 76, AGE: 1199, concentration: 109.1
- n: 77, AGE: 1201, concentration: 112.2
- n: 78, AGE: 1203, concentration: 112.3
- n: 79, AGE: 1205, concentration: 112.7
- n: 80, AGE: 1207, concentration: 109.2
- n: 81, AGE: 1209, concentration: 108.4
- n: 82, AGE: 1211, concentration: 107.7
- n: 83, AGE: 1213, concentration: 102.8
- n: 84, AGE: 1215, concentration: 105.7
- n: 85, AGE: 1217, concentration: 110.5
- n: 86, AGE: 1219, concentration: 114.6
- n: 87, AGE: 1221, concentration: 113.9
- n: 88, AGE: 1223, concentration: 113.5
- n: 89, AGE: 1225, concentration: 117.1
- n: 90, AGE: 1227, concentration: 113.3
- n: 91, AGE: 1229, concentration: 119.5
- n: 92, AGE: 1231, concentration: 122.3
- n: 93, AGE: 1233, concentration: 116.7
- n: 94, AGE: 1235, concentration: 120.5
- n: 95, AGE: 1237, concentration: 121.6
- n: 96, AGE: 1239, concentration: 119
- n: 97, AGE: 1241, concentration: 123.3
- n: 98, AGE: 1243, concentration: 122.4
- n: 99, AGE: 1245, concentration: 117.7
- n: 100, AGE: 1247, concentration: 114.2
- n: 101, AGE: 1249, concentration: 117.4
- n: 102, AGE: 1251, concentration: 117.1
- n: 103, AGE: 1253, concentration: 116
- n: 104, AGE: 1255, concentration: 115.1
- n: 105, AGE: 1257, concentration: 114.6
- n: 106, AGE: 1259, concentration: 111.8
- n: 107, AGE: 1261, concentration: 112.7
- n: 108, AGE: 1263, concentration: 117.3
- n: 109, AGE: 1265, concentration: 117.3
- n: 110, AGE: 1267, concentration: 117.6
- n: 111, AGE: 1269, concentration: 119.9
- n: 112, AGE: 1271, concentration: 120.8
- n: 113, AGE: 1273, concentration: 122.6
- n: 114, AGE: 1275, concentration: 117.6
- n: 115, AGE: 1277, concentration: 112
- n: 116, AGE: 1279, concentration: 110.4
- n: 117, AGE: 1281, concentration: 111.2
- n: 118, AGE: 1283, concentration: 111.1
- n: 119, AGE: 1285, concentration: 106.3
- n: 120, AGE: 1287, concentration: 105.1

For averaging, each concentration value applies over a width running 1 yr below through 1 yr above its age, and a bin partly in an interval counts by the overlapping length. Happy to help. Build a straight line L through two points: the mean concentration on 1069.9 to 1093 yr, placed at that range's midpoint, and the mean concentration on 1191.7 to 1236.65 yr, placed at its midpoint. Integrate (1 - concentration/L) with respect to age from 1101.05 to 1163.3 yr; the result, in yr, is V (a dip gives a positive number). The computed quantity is 6.6 yr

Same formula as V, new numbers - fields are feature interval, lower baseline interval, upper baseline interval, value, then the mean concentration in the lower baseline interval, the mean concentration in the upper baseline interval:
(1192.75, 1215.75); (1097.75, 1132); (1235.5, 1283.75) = 0.5 yr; 102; 117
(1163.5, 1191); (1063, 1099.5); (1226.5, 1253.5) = 1.8 yr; 123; 119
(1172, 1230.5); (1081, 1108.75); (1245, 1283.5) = 2.2 yr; 115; 116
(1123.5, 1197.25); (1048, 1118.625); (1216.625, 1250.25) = 3.7 yr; 116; 118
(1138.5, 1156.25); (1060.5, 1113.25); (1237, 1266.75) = 0.7 yr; 116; 117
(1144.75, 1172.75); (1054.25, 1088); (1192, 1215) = -0.1 yr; 123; 109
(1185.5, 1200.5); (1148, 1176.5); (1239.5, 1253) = 0.9 yr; 114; 118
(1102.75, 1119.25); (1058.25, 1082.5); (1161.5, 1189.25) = 3.3 yr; 122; 113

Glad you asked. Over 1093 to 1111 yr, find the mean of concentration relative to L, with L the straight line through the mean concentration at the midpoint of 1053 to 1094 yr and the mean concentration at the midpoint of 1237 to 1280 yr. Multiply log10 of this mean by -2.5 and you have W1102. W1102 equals 0.178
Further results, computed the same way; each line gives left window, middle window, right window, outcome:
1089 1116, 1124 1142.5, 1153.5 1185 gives 0.02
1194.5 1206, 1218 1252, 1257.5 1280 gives -0.04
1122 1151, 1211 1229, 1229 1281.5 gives 0.03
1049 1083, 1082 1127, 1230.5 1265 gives 0.12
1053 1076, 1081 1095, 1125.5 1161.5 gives -0.06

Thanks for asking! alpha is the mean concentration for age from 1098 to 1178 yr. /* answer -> 108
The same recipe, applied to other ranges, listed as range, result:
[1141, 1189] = 113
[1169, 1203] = 111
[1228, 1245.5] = 120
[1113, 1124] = 104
